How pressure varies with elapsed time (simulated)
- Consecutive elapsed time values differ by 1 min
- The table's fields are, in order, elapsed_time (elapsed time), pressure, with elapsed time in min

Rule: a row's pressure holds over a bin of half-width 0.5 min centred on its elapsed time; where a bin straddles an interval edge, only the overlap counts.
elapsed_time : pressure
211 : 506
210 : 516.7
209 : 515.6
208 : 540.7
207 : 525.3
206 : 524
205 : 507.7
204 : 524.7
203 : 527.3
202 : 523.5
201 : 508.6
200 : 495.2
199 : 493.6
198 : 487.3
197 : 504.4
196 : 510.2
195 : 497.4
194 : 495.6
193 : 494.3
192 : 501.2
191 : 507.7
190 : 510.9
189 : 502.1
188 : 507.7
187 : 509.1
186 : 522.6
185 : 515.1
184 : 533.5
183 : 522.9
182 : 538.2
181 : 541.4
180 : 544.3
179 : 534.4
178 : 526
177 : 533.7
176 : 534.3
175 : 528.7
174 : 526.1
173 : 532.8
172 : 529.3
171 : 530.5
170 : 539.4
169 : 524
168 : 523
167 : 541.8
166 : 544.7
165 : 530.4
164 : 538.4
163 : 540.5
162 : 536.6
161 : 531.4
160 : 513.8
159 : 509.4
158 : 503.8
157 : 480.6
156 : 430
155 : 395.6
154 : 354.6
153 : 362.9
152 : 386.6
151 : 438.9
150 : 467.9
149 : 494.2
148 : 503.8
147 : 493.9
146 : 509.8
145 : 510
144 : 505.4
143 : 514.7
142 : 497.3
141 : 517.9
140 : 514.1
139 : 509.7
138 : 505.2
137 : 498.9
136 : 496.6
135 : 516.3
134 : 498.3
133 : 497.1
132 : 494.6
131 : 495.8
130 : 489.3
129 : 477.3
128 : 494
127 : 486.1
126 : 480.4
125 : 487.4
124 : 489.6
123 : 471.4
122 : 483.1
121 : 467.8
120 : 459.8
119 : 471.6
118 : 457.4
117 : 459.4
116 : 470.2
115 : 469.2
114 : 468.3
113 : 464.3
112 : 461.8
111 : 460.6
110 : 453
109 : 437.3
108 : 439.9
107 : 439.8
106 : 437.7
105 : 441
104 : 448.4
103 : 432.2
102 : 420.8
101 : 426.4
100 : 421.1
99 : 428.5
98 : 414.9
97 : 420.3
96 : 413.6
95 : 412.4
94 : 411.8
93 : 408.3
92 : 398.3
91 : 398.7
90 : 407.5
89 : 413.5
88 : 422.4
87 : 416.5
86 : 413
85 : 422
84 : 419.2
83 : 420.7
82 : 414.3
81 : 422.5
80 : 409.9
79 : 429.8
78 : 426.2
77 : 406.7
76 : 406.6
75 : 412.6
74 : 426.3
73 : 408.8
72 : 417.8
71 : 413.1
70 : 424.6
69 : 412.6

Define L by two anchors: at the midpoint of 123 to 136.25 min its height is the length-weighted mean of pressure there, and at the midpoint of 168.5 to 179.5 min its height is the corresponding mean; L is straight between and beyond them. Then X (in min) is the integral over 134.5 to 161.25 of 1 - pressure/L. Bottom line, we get 1.5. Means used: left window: 492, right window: 531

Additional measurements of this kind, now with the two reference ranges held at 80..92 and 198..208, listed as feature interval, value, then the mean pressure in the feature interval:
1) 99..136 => -2.01 min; 466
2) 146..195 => -1.76 min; 504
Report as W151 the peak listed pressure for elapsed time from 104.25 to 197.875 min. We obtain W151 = 544.7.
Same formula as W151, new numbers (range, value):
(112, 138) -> 516.3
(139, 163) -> 540.5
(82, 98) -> 422.4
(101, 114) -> 468.3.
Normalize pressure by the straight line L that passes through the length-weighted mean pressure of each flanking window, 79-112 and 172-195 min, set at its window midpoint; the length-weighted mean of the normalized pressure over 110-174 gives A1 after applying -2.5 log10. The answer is -0.03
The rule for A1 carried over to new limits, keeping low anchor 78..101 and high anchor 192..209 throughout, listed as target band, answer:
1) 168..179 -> -0.09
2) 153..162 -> 0.02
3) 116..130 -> -0.07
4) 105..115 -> -0.05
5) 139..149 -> -0.10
